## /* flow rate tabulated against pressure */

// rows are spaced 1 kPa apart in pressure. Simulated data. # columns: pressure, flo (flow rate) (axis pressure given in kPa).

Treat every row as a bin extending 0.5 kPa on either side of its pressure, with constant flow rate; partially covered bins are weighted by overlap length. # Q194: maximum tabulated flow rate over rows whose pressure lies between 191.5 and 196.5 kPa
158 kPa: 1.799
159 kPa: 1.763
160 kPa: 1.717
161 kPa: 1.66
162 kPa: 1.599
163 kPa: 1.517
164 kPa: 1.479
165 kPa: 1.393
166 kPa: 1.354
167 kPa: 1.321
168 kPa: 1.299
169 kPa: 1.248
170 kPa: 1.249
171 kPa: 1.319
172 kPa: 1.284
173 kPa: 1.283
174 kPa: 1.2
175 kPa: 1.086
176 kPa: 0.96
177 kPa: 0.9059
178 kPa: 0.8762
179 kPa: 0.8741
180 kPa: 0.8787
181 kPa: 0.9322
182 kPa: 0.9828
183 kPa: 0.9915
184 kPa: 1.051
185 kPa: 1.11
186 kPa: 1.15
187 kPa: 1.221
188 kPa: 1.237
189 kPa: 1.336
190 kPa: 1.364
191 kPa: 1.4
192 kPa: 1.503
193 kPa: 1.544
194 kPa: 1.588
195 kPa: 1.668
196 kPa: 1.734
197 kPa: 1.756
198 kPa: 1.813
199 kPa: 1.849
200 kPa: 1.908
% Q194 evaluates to 1.734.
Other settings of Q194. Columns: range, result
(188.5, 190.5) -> 1.364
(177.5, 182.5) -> 0.9828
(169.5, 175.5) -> 1.319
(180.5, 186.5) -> 1.15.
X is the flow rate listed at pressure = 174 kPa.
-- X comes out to 1.2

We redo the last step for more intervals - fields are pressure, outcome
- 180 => 0.8787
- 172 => 1.284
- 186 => 1.15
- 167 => 1.321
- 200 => 1.908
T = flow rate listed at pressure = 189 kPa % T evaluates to 1.336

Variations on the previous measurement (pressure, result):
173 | 1.283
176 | 0.96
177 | 0.9059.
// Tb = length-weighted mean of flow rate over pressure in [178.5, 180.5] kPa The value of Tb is 0.876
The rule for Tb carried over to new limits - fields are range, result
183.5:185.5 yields 1.08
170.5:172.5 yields 1.3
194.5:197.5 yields 1.72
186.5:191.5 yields 1.31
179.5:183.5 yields 0.946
